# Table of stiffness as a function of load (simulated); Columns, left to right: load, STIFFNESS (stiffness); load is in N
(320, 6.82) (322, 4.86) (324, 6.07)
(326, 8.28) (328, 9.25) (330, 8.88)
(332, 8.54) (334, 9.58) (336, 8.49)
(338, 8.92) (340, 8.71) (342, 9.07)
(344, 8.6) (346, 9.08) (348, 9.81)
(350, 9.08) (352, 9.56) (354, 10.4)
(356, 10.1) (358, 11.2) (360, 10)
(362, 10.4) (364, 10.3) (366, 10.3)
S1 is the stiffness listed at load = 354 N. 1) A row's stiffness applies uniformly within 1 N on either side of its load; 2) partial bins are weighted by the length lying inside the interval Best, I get 10.4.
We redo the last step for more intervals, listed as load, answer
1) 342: 9.07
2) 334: 9.58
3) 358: 11.2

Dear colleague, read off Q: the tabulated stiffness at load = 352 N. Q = 9.56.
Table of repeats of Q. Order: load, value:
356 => 10.1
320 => 6.82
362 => 10.4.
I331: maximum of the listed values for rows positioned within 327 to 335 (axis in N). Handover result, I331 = 9.58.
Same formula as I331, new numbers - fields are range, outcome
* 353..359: 11.2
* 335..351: 9.81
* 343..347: 9.08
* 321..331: 9.25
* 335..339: 8.92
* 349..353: 9.56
